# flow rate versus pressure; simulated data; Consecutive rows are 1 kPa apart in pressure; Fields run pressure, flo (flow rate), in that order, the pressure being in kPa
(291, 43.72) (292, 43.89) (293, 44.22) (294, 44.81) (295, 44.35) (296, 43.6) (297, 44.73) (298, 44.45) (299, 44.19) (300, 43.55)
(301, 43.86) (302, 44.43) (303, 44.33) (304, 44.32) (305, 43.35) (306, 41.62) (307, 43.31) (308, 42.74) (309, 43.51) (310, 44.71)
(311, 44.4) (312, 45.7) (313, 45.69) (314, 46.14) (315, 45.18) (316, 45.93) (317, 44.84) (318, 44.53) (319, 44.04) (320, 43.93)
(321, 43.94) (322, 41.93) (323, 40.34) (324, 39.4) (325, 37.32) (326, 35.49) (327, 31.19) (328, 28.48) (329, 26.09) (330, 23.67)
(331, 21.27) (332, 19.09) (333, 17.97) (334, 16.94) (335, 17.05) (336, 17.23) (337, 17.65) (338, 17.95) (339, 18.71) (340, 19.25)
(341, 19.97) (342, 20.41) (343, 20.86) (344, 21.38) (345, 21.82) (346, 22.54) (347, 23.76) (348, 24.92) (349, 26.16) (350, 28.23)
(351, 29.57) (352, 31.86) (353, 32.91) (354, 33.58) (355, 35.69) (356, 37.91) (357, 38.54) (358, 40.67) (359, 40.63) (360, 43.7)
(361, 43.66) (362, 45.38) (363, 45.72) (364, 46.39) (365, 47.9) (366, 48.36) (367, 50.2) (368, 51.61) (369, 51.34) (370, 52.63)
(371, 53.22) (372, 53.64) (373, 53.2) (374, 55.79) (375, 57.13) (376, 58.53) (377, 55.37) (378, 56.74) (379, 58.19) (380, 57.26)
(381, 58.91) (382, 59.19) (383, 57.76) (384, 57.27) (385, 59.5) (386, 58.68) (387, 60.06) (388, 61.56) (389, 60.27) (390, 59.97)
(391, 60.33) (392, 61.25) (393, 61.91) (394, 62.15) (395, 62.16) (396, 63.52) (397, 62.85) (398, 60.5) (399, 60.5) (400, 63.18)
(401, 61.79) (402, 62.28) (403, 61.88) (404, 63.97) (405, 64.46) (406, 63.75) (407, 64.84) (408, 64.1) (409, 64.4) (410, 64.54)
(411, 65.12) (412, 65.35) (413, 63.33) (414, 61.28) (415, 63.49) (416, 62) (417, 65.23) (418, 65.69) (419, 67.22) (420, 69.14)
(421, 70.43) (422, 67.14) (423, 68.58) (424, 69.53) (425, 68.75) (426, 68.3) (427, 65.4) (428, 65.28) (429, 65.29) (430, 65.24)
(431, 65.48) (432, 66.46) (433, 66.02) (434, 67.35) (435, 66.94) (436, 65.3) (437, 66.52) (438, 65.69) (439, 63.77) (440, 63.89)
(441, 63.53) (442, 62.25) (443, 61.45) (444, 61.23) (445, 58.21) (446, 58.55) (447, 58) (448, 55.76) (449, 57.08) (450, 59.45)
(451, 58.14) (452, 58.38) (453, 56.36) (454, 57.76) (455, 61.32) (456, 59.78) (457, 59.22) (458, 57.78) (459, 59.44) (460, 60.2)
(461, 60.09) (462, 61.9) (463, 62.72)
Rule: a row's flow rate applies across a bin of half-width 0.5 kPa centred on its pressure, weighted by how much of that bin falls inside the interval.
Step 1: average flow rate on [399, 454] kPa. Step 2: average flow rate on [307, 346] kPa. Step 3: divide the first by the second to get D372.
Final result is 2.0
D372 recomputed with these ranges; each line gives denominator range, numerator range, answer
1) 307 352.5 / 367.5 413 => 1.91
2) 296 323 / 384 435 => 1.45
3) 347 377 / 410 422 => 1.51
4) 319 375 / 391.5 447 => 1.88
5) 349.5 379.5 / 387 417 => 1.36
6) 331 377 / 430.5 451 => 1.79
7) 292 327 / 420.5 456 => 1.46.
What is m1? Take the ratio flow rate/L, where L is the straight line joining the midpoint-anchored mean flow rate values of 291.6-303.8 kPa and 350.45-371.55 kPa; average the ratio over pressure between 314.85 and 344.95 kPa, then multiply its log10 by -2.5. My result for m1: 0.44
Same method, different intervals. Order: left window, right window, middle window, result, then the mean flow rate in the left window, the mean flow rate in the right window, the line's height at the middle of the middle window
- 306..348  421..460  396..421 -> -0.18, 31.9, 62.8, 54.1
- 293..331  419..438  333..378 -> 0.39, 41.5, 67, 51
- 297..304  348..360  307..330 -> 0.00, 44.2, 34.2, 40.8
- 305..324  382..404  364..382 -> 0.05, 43.9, 61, 56.6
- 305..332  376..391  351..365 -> 0.28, 39.5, 58.7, 51.2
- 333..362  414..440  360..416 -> -0.24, 27.4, 66.3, 47.2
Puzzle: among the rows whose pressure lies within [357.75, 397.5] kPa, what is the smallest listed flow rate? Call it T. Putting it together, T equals 40.63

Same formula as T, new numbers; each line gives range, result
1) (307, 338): 16.94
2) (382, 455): 55.76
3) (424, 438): 65.24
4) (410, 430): 61.28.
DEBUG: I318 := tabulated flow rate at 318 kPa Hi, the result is 44.53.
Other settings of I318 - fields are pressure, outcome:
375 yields 57.13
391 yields 60.33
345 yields 21.82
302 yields 44.43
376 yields 58.53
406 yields 63.75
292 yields 43.89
